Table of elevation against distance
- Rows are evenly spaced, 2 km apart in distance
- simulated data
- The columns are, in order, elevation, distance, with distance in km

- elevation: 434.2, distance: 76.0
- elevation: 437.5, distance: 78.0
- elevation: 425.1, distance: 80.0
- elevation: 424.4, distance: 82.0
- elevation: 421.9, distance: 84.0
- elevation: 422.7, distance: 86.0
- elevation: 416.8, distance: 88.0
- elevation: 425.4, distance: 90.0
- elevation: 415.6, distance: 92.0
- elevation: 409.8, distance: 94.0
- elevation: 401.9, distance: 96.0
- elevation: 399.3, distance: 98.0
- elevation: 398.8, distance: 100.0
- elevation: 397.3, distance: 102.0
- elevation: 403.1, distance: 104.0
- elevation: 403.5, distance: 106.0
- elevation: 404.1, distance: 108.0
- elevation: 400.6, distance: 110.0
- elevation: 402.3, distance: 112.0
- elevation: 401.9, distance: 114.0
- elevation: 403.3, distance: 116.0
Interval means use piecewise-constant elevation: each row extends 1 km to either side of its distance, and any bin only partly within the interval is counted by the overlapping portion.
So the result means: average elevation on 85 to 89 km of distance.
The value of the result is 420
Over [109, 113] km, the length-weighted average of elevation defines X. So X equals 401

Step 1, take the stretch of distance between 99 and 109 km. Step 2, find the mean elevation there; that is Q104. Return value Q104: 401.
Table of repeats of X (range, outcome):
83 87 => 422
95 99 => 401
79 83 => 425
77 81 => 431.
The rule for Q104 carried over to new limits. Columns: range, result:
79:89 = 422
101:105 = 400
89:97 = 413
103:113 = 403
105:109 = 404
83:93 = 420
